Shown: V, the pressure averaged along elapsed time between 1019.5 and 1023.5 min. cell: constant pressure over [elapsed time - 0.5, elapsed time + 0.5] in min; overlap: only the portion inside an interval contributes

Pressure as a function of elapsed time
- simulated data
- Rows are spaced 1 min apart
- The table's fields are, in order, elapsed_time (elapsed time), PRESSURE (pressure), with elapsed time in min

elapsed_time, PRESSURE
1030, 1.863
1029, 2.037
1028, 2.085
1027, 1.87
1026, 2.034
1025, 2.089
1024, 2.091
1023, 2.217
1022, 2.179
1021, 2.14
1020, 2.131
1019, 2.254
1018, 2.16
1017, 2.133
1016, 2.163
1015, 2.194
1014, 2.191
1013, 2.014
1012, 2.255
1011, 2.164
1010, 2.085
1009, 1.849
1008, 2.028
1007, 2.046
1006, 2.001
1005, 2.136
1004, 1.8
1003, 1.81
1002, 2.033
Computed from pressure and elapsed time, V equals 2.17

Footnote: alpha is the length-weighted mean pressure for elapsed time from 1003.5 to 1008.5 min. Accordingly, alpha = 2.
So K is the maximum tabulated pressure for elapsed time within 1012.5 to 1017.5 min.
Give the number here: 2.194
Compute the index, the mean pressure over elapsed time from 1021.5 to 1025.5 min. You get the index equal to 2.14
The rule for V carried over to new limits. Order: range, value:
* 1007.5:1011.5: 2.03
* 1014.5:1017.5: 2.16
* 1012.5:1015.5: 2.13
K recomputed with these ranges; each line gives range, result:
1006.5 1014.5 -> 2.255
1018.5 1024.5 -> 2.254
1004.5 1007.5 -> 2.136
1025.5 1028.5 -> 2.085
